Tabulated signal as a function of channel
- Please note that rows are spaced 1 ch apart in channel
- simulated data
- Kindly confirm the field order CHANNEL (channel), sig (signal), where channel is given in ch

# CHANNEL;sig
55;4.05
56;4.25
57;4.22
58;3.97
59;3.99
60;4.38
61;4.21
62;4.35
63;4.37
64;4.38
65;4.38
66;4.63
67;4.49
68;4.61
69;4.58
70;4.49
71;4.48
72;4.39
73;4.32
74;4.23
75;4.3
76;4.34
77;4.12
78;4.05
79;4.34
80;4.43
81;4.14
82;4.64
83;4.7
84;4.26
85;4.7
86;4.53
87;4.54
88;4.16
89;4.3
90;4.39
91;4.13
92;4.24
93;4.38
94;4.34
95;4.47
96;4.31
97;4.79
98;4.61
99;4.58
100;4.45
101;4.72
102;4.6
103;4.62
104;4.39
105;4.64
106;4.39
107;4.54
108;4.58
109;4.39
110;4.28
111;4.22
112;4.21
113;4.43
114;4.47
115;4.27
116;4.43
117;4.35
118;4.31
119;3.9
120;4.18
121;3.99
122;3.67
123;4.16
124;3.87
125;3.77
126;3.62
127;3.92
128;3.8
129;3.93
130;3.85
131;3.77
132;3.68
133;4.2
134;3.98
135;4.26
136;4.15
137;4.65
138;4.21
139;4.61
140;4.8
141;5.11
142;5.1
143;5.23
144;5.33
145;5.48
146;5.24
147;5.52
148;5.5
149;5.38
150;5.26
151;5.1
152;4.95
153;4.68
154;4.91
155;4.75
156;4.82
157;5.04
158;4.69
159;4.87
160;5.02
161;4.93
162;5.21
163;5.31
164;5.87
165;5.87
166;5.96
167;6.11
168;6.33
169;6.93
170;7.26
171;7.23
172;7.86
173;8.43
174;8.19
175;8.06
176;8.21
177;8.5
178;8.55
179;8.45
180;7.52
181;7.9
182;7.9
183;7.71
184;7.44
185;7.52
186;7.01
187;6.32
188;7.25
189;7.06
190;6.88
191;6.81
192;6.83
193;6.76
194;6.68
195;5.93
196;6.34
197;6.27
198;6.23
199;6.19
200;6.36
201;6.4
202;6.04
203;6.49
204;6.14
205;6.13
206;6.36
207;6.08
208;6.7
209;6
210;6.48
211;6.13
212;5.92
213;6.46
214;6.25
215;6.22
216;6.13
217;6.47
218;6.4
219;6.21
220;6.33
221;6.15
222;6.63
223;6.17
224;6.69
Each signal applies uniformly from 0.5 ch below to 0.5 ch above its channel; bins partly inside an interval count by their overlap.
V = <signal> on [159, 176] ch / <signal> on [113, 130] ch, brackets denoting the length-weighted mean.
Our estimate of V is 1.62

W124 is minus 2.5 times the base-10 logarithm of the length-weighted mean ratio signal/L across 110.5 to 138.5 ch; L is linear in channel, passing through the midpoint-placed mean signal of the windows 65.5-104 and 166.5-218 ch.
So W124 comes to 0.29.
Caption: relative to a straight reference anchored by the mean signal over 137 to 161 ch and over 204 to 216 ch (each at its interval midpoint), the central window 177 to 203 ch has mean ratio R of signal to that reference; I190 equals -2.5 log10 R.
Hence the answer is -0.20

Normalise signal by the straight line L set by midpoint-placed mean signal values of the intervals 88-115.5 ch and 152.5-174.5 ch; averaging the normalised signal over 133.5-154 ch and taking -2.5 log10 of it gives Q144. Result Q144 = 0.11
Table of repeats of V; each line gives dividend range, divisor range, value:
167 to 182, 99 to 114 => 1.74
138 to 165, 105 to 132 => 1.24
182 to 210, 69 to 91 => 1.51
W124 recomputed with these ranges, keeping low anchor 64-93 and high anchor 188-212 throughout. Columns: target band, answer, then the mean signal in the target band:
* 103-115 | 0.112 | 4.42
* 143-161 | 0.105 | 5.09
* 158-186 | -0.169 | 6.96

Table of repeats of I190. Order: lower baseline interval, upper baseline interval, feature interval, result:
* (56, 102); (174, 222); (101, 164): 0.20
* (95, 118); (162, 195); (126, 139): 0.32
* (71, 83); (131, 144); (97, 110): -0.03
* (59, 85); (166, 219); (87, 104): 0.10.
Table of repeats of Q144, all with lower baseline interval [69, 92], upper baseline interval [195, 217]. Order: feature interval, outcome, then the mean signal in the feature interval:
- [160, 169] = -0.02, 5.73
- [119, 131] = 0.28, 3.88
